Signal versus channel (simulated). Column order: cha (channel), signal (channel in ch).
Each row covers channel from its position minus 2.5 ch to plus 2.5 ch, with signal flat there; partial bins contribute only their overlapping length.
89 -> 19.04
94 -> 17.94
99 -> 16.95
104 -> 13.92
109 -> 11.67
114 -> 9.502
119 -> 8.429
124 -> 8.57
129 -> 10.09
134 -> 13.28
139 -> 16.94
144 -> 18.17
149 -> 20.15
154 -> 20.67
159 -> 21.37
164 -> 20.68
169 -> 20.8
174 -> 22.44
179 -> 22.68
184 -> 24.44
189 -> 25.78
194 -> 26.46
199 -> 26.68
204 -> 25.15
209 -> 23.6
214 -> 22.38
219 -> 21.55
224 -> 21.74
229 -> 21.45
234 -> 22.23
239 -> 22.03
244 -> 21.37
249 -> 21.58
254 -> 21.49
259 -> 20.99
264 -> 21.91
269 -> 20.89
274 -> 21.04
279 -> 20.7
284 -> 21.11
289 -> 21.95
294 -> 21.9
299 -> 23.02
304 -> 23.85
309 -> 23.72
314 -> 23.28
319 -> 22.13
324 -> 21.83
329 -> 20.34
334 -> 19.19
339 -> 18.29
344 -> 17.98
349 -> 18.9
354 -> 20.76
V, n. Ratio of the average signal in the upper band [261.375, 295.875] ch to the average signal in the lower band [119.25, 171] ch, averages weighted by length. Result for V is 1.3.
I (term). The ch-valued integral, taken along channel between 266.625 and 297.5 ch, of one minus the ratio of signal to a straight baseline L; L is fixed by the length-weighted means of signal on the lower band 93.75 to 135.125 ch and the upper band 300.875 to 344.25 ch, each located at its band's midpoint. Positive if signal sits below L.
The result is -2.83 ch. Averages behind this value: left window 11.9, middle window 21.3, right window 21.4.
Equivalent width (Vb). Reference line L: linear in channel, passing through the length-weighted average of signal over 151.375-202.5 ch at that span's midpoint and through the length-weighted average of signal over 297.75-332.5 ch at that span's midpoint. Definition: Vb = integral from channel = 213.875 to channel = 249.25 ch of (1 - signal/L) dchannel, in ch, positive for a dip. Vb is 1.8 ch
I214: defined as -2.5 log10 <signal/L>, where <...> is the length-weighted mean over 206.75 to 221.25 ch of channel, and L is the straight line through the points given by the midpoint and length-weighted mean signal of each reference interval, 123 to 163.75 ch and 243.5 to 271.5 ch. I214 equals -0.15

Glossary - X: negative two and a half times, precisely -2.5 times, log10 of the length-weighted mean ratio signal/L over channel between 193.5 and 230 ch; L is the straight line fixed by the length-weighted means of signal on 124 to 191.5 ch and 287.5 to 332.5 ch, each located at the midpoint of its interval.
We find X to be -0.15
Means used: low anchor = 19.4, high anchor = 22.4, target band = 23.6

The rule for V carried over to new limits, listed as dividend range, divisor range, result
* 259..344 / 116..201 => 1.12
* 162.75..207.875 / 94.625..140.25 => 1.96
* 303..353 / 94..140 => 1.69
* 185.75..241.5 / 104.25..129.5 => 2.36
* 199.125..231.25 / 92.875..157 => 1.60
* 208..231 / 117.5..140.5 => 1.94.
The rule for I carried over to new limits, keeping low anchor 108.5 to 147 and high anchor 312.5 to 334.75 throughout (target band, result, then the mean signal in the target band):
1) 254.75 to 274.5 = -2.8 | 21.2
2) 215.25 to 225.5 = -3.2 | 21.7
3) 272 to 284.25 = -1.0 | 20.9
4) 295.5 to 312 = -2.4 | 23.4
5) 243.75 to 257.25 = -2.6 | 21.5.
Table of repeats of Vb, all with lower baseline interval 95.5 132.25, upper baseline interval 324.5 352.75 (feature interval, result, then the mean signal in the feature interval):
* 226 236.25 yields -4.1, 21.8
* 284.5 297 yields -3.0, 21.8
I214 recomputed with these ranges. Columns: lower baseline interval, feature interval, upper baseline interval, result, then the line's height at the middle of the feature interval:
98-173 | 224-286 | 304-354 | -0.14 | 18.8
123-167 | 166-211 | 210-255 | -0.24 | 19.4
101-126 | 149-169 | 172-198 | -0.08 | 19.5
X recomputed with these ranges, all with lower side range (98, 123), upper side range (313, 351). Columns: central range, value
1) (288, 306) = -0.21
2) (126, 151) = -0.21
